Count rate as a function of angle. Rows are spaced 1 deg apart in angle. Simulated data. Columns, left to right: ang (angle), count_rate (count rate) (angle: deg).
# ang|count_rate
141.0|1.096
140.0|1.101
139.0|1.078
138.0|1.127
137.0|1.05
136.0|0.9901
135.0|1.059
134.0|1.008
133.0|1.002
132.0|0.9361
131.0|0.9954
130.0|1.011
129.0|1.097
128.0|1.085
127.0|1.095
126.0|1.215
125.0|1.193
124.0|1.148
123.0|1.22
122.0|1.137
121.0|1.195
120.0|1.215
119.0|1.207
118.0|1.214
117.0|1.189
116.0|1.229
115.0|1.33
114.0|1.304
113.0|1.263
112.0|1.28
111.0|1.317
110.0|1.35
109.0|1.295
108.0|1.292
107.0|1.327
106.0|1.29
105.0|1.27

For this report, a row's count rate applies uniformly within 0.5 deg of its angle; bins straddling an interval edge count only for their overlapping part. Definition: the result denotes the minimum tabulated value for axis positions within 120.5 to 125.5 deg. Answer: 1.137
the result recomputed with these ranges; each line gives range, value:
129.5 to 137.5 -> 0.9361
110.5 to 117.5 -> 1.189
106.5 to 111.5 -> 1.292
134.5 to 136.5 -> 0.9901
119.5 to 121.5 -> 1.195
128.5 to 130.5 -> 1.011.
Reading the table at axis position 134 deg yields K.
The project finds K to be 1.008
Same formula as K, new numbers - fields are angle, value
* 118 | 1.214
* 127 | 1.095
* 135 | 1.059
